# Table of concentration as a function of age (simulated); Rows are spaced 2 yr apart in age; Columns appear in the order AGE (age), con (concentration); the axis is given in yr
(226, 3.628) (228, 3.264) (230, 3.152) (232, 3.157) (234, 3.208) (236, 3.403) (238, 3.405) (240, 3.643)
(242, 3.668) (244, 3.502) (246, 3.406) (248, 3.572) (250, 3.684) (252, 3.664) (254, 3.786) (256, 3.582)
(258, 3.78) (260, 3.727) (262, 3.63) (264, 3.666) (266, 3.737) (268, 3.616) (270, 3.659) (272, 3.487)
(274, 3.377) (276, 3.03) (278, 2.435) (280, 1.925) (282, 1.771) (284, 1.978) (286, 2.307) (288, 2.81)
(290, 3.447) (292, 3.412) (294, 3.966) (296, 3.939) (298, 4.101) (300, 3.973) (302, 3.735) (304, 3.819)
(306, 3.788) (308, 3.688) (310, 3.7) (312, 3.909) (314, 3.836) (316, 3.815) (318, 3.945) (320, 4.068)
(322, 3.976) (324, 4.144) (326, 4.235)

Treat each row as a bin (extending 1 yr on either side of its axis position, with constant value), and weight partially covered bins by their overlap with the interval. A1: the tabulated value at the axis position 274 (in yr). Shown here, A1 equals 3.377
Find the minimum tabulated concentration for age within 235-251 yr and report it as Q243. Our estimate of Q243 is 3.403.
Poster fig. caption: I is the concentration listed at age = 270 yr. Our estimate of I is 3.659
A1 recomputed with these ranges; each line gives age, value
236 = 3.403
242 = 3.668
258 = 3.78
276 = 3.03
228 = 3.264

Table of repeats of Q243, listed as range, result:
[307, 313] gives 3.688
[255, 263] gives 3.582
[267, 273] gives 3.487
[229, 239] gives 3.152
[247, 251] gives 3.572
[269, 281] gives 1.925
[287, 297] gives 2.81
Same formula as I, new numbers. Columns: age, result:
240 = 3.643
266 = 3.737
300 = 3.973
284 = 1.978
